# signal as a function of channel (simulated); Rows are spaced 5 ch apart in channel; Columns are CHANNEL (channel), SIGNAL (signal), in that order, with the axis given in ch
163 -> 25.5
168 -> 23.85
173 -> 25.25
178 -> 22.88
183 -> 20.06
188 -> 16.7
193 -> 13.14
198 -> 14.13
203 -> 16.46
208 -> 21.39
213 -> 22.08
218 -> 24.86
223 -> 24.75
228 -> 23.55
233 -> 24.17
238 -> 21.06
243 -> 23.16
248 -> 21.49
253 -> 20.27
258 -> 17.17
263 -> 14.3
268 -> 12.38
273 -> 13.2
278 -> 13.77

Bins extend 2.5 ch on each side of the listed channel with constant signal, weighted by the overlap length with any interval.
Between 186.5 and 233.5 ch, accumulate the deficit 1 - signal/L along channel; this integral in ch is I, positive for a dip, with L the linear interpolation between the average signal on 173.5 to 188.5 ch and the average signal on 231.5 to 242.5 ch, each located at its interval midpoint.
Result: 4.0 ch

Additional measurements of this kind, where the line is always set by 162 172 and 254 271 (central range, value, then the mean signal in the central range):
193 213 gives 3.35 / 17.4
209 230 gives -4.66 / 23.6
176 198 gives 4.94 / 17.6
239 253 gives -4.27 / 21.8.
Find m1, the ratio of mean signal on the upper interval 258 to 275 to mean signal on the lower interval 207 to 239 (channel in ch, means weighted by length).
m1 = 0.60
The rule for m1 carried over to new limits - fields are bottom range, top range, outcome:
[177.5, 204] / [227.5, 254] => 1.32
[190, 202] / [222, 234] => 1.71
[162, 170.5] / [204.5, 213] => 0.86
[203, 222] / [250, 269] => 0.74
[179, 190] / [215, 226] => 1.29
